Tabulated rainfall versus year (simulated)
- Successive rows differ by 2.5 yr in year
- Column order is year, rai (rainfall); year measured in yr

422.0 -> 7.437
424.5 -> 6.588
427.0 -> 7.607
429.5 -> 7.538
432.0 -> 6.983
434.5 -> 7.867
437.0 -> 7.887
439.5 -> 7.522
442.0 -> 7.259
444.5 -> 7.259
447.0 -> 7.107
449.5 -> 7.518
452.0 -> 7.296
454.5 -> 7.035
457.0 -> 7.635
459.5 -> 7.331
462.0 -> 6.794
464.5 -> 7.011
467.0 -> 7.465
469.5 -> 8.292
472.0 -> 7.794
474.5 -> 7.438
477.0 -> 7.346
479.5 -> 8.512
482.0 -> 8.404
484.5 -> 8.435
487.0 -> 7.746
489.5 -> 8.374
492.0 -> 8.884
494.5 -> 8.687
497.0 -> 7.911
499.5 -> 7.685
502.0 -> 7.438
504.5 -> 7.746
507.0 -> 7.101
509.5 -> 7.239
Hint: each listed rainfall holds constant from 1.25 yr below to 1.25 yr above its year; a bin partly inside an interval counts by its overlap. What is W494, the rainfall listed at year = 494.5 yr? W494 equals 8.687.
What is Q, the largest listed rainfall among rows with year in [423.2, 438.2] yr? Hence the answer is 7.887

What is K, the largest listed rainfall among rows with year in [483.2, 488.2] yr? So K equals 8.435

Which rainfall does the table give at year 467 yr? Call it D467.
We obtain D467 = 7.465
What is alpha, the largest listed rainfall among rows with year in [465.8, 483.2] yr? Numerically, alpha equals 8.512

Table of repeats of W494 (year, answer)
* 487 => 7.746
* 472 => 7.794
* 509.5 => 7.239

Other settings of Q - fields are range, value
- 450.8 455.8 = 7.296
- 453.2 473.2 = 8.292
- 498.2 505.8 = 7.746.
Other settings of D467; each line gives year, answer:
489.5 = 8.374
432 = 6.983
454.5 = 7.035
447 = 7.107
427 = 7.607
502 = 7.438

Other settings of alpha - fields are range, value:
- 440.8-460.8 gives 7.635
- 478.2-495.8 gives 8.884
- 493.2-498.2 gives 8.687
